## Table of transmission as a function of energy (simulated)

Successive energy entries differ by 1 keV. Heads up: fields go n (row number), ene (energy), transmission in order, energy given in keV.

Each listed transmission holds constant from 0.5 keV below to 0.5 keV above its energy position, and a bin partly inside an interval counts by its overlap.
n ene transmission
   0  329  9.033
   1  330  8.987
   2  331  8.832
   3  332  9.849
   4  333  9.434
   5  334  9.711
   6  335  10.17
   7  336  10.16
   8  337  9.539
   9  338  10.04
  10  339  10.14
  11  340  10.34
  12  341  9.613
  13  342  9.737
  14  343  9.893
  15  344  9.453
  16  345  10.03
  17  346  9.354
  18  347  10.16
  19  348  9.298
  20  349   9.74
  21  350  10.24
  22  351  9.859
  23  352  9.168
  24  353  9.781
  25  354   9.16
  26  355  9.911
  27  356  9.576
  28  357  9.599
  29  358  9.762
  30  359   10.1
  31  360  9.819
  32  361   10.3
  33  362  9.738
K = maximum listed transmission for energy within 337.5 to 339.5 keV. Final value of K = 10.14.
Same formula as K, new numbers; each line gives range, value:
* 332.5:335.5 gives 10.17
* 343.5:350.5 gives 10.24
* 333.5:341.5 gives 10.34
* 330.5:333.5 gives 9.849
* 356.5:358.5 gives 9.762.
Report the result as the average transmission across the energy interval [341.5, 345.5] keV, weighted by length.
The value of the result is 9.78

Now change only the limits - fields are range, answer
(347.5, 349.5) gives 9.52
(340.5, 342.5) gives 9.68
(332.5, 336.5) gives 9.87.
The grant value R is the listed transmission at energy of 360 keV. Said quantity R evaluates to 9.819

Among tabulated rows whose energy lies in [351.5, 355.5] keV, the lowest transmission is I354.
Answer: 9.16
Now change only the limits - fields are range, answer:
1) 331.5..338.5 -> 9.434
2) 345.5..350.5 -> 9.298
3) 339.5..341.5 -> 9.613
